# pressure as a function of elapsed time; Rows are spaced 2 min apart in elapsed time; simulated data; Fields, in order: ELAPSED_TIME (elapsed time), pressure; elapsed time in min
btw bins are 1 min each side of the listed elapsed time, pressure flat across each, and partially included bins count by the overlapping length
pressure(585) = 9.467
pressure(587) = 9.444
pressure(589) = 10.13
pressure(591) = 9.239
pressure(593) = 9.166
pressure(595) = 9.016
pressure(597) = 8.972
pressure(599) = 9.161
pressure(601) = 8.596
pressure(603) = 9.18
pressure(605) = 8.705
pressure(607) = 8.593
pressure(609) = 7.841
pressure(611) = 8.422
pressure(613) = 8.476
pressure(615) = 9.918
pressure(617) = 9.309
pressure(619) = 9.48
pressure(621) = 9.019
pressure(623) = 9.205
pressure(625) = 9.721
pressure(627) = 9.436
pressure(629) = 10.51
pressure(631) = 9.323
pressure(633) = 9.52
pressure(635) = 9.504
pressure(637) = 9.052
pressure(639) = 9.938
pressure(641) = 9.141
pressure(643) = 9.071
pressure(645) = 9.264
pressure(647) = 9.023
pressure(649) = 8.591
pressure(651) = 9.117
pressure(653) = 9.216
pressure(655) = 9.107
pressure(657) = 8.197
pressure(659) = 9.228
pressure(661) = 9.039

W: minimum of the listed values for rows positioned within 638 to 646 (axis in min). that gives 9.071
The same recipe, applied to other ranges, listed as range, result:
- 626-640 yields 9.052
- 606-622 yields 7.841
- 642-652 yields 8.591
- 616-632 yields 9.019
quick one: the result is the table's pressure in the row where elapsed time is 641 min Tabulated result 9.141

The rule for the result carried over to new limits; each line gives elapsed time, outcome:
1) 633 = 9.52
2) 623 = 9.205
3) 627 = 9.436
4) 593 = 9.166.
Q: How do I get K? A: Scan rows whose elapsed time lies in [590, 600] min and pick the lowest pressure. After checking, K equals 8.972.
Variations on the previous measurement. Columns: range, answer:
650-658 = 8.197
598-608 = 8.593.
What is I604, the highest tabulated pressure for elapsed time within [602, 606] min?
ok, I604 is 9.18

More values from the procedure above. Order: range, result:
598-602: 9.161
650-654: 9.216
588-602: 10.13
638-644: 9.938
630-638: 9.52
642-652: 9.264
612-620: 9.918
